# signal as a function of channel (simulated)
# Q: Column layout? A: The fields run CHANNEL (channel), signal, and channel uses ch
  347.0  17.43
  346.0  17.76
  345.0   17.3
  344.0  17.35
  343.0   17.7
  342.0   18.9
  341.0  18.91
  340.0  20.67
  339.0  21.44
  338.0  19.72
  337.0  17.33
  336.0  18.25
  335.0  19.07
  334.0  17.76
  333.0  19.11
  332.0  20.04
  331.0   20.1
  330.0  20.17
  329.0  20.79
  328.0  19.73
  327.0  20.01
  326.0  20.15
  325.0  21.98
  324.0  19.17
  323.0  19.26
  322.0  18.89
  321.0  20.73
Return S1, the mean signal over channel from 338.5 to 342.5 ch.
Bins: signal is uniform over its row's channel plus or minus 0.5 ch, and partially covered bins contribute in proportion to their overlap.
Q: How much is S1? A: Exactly 20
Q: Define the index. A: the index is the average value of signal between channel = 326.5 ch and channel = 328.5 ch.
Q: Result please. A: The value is 19.9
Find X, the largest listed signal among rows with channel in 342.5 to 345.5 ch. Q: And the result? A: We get 17.7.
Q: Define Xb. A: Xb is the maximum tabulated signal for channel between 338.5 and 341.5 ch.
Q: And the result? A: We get 21.44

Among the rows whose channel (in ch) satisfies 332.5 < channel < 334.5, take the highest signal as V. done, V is 19.11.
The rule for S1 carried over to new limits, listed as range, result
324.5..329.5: 20.5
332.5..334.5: 18.4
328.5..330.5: 20.5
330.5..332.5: 20.1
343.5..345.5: 17.3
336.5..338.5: 18.5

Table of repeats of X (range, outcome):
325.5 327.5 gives 20.15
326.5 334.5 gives 20.79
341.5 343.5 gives 18.9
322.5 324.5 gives 19.26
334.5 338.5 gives 19.72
